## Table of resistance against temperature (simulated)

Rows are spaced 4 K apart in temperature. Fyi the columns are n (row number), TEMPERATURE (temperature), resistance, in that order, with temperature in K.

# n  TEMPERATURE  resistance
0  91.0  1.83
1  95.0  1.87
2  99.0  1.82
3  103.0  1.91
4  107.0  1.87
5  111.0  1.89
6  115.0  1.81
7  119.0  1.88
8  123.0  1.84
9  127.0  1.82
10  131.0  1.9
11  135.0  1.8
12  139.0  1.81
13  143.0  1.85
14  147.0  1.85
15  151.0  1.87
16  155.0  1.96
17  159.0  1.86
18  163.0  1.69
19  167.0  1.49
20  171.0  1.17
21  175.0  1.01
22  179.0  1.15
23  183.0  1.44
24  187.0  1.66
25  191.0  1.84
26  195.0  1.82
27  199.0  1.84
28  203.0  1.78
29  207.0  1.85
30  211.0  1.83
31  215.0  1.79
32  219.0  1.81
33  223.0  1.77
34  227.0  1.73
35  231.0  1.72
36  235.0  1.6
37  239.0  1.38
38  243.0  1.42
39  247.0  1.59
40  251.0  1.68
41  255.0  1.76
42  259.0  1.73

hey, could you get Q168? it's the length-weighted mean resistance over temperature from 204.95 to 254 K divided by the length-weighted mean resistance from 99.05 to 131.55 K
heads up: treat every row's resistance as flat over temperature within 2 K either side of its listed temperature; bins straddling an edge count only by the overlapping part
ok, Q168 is 0.90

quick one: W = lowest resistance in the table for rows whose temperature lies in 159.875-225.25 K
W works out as 1.01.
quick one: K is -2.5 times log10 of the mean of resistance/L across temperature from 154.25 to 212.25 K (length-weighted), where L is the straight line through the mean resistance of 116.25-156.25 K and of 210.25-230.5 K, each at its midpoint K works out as 0.12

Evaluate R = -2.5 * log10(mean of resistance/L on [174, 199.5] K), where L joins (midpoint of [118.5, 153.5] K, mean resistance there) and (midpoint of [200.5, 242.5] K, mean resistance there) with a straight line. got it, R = 0.149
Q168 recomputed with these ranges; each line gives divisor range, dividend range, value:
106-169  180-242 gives 0.94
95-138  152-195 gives 0.84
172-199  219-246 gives 1.08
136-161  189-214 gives 0.98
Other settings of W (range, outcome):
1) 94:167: 1.49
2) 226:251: 1.38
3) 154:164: 1.69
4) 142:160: 1.85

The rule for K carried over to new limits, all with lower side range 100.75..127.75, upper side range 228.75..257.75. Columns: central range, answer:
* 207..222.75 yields -0.10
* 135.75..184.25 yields 0.11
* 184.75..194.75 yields -0.03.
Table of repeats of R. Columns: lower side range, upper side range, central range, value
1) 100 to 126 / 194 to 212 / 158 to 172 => 0.18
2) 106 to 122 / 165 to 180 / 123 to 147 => -0.13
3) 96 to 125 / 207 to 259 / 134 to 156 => -0.03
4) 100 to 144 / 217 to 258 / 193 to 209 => -0.07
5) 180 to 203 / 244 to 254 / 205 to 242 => -0.03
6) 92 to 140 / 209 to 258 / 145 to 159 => -0.05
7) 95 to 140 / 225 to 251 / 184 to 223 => -0.08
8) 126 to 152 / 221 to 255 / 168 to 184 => 0.42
